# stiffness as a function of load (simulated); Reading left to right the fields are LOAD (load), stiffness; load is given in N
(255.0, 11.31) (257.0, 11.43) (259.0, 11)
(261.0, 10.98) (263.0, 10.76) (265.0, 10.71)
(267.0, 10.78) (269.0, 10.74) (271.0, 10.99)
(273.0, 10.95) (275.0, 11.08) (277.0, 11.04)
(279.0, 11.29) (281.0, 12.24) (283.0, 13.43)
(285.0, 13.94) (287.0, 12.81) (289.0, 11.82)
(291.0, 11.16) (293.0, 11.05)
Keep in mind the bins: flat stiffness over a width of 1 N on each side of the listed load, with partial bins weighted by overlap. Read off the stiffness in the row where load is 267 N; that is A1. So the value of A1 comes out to 10.78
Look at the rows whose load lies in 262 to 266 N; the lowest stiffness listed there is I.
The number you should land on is 10.71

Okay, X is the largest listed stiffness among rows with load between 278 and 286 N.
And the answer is 13.94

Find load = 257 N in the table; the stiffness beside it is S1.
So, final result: 11.43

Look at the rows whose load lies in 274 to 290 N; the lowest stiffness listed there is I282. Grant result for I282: 11.04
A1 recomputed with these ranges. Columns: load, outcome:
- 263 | 10.76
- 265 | 10.71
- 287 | 12.81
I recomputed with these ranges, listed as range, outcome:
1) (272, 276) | 10.95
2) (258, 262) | 10.98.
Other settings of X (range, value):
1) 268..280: 11.29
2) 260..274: 10.99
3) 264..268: 10.78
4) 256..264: 11.43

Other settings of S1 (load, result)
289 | 11.82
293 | 11.05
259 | 11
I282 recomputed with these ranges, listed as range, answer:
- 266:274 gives 10.74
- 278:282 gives 11.29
